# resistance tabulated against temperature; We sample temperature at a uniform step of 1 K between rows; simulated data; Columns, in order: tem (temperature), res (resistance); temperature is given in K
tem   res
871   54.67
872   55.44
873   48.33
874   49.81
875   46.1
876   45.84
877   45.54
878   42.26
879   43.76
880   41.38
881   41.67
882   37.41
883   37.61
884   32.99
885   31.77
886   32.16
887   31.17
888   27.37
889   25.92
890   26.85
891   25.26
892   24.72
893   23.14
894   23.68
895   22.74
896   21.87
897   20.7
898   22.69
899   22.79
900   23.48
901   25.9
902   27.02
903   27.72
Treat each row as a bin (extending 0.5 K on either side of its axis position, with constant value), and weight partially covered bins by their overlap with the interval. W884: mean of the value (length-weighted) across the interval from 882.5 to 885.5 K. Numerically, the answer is 34.1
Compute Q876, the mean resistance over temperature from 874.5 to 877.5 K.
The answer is 45.8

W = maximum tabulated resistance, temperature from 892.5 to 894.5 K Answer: 23.68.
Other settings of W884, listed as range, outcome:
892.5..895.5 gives 23.2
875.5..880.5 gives 43.8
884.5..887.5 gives 31.7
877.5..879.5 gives 43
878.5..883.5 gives 40.4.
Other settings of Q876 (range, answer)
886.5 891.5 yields 27.3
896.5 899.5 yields 22.1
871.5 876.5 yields 49.1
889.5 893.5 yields 25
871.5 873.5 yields 51.9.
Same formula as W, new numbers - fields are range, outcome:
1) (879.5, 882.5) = 41.67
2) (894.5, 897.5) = 22.74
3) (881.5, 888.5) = 37.61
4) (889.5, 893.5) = 26.85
